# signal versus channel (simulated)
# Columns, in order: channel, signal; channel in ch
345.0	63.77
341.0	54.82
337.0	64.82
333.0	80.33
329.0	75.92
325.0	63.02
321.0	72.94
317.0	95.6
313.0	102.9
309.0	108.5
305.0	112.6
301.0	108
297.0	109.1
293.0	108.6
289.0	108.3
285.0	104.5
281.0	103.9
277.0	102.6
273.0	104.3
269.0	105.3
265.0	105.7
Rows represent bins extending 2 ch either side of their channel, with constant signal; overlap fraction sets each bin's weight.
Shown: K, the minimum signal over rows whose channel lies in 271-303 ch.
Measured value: 102.6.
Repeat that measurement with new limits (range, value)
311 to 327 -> 63.02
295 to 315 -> 102.9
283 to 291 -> 104.5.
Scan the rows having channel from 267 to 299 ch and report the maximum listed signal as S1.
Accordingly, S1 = 109.1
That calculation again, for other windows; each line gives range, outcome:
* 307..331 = 108.5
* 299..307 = 112.6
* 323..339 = 80.33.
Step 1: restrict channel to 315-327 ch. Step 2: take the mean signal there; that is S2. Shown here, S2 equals 77.2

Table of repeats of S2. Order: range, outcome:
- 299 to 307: 110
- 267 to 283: 104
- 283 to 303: 108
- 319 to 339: 71.4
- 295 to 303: 109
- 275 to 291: 105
